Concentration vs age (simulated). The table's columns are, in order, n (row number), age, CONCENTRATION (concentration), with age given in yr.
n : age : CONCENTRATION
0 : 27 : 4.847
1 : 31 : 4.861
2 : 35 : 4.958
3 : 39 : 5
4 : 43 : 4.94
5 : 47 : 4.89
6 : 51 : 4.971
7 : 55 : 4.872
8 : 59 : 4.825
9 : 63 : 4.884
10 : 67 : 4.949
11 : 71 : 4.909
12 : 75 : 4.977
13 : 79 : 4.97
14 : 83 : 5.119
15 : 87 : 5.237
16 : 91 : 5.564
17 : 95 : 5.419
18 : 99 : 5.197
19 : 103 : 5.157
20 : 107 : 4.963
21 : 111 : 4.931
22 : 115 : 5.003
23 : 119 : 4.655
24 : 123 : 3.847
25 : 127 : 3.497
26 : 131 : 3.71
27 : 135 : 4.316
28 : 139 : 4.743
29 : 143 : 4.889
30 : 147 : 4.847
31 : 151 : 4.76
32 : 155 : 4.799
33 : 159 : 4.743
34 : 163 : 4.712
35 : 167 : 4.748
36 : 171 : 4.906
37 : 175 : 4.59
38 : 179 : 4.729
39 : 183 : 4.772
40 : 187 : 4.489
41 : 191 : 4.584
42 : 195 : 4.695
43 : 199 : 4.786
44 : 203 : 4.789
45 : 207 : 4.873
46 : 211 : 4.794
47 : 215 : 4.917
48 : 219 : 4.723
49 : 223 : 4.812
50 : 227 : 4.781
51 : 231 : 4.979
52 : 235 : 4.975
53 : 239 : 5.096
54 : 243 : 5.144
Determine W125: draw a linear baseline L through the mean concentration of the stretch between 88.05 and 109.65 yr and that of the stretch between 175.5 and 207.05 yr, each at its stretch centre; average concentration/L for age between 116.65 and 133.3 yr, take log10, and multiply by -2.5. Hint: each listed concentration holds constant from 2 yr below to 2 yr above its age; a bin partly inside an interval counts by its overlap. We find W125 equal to 0.27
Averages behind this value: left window 5.25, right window 4.7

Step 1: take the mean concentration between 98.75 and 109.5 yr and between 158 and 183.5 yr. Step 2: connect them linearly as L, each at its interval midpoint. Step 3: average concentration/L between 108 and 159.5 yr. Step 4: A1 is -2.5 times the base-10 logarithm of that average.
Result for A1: 0.09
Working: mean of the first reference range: 5.08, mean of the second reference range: 4.74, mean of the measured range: 4.52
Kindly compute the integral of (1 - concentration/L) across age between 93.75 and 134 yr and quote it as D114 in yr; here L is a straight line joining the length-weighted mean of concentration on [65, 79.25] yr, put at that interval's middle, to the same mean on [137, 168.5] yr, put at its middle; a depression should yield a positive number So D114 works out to 2.06 yr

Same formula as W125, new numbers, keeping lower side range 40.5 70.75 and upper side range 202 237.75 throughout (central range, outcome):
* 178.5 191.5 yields 0.05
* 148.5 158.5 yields 0.02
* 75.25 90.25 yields -0.05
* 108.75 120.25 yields 0.00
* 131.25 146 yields 0.08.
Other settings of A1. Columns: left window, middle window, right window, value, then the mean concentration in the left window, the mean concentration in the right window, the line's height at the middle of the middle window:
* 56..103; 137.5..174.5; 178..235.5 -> 0.03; 5.09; 4.78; 4.9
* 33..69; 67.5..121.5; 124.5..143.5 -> -0.12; 4.92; 4.17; 4.53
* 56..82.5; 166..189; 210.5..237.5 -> 0.04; 4.93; 4.86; 4.88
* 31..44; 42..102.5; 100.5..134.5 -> -0.07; 4.95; 4.47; 4.74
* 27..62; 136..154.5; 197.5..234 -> 0.02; 4.91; 4.83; 4.86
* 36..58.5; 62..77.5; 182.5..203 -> -0.01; 4.93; 4.67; 4.89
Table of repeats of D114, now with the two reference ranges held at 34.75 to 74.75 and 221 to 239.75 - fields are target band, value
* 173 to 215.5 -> 1.7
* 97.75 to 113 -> -0.4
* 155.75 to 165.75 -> 0.4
